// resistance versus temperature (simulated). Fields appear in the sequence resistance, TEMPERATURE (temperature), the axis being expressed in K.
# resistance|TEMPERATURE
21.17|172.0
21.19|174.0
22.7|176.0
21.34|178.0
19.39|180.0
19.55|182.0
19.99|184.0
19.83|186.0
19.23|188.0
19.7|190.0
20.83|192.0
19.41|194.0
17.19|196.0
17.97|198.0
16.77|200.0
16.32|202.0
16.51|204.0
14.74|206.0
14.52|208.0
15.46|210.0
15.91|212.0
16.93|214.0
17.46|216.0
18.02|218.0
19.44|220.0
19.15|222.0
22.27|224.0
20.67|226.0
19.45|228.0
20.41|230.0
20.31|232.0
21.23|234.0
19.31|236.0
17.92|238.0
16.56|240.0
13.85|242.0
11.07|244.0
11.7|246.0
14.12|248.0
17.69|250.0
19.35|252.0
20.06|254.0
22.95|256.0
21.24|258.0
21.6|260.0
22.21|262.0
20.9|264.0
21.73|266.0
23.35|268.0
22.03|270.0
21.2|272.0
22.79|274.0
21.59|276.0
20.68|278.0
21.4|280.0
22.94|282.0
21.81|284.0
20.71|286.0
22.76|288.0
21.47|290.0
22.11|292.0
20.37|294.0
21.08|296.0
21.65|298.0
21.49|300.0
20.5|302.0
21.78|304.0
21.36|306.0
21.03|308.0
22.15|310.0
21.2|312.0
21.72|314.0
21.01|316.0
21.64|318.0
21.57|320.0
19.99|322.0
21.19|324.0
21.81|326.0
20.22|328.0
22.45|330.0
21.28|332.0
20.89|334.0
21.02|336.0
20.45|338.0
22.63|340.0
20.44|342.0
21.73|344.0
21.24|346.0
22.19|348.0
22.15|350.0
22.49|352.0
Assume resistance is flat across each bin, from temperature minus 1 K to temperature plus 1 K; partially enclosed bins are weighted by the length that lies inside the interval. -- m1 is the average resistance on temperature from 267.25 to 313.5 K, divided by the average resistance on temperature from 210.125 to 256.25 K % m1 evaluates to 1.2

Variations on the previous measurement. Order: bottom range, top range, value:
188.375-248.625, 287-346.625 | 1.22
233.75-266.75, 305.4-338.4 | 1.16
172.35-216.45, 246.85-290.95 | 1.15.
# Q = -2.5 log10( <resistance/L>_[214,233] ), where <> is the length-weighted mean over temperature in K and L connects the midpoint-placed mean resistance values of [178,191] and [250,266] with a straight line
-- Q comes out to 0.05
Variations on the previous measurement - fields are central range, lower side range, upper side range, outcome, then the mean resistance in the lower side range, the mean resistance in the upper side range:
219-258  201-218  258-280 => 0.02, 16.1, 21.8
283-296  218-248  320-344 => -0.09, 18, 21.2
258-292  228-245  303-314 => -0.11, 17.7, 21.5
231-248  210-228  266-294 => 0.20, 18.6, 21.8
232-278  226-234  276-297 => 0.08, 20.3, 21.5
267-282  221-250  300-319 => -0.12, 17.7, 21.4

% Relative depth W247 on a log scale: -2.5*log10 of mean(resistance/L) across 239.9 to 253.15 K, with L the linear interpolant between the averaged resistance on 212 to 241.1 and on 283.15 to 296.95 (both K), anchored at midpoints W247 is 0.32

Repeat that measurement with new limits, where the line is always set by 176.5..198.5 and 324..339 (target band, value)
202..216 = 0.24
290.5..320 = -0.03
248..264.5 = 0.00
